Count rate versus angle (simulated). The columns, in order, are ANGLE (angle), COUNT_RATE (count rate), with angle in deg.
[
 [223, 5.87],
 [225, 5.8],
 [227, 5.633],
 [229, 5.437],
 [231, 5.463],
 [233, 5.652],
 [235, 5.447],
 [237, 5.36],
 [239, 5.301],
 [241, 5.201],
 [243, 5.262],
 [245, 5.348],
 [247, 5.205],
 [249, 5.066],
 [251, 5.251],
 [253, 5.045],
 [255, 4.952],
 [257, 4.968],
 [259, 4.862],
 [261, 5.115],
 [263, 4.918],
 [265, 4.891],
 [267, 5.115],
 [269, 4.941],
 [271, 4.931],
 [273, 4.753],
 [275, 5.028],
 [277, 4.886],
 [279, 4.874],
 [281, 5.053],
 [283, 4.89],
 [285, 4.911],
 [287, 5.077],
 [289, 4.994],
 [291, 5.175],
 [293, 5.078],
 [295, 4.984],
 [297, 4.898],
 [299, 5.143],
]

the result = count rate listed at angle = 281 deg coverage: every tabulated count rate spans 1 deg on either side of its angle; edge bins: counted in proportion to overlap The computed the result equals 5.053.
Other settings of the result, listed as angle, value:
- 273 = 4.753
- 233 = 5.652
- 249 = 5.066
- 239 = 5.301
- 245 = 5.348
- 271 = 4.931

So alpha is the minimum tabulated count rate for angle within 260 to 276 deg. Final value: 4.753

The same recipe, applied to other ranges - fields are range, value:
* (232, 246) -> 5.201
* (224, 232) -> 5.437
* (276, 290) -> 4.874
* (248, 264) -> 4.862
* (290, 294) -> 5.078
